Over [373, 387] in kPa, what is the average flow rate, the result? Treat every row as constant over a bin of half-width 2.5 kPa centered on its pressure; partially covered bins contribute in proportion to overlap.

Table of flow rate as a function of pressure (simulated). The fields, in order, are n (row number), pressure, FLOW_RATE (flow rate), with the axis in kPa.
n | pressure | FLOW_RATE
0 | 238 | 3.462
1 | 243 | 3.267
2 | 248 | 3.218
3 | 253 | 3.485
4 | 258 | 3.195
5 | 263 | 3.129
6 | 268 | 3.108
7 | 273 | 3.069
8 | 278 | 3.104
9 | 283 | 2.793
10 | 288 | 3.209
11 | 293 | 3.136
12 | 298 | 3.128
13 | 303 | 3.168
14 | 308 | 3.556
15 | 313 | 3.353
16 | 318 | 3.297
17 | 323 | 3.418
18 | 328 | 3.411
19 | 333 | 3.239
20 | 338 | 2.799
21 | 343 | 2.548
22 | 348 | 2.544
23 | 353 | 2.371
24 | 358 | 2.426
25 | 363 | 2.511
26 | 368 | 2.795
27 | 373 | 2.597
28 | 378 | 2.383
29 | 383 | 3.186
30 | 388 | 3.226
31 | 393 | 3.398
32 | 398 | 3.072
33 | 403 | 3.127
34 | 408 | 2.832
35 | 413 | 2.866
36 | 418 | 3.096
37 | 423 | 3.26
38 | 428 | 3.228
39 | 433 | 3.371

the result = 2.8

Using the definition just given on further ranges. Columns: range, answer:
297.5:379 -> 2.92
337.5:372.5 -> 2.56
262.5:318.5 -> 3.17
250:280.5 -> 3.18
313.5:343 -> 3.18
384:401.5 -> 3.22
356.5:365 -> 2.47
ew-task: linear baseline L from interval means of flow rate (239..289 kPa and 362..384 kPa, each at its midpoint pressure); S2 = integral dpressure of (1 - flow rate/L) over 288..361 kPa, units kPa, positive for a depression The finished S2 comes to -3.3 kPa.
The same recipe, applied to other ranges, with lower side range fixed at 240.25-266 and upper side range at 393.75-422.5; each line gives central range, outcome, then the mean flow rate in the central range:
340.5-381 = 7.5 kPa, 2.53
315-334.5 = -1.2 kPa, 3.35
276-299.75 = 1.0 kPa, 3.07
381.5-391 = -0.5 kPa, 3.22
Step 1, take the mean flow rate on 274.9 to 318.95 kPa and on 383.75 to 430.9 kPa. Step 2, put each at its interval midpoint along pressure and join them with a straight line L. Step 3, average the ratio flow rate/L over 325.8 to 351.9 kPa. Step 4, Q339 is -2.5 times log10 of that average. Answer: 0.11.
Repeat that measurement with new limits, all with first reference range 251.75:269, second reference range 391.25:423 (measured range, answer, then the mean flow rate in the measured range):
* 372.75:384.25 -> 0.15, 2.7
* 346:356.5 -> 0.27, 2.45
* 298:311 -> -0.05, 3.32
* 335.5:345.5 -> 0.17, 2.67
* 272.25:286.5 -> 0.07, 2.99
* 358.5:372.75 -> 0.19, 2.61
